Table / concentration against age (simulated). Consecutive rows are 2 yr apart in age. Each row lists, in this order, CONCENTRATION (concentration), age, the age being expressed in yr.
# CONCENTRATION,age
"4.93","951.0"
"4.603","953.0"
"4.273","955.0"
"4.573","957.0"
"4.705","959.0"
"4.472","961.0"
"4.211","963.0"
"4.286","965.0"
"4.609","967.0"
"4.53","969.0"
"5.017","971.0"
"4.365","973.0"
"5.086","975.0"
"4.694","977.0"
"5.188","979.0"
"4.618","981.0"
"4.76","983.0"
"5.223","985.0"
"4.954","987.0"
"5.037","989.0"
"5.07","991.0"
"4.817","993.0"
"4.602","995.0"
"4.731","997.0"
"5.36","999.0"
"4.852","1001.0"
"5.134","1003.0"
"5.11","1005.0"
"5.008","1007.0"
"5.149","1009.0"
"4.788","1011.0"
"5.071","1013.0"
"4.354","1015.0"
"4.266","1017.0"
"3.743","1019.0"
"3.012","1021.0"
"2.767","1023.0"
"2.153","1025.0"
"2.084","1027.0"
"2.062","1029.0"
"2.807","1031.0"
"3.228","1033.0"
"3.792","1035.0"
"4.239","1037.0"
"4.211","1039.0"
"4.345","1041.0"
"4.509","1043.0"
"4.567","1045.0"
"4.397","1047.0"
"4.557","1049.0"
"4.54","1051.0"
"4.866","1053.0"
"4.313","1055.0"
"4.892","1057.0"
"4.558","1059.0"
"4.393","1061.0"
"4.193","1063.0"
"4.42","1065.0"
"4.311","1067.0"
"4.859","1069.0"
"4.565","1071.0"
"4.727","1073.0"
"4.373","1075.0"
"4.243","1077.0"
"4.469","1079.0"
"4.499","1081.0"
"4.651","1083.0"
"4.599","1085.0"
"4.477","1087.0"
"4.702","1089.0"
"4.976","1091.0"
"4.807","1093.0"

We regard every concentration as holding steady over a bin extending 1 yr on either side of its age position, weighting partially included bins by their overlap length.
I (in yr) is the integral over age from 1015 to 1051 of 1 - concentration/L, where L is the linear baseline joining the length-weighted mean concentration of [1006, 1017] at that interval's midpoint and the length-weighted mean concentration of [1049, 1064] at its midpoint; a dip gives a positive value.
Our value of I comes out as 8.11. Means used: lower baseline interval 4.82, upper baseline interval 4.54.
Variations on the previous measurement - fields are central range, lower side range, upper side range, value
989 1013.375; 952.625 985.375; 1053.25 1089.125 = -1.9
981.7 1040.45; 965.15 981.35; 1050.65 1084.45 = 5.5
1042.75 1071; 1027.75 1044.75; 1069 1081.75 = -2.9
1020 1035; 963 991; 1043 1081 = 6.3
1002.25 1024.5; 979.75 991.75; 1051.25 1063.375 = 2.1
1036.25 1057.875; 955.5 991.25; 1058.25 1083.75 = 0.2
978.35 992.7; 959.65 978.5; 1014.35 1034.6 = -2.9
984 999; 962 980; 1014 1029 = -3.4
